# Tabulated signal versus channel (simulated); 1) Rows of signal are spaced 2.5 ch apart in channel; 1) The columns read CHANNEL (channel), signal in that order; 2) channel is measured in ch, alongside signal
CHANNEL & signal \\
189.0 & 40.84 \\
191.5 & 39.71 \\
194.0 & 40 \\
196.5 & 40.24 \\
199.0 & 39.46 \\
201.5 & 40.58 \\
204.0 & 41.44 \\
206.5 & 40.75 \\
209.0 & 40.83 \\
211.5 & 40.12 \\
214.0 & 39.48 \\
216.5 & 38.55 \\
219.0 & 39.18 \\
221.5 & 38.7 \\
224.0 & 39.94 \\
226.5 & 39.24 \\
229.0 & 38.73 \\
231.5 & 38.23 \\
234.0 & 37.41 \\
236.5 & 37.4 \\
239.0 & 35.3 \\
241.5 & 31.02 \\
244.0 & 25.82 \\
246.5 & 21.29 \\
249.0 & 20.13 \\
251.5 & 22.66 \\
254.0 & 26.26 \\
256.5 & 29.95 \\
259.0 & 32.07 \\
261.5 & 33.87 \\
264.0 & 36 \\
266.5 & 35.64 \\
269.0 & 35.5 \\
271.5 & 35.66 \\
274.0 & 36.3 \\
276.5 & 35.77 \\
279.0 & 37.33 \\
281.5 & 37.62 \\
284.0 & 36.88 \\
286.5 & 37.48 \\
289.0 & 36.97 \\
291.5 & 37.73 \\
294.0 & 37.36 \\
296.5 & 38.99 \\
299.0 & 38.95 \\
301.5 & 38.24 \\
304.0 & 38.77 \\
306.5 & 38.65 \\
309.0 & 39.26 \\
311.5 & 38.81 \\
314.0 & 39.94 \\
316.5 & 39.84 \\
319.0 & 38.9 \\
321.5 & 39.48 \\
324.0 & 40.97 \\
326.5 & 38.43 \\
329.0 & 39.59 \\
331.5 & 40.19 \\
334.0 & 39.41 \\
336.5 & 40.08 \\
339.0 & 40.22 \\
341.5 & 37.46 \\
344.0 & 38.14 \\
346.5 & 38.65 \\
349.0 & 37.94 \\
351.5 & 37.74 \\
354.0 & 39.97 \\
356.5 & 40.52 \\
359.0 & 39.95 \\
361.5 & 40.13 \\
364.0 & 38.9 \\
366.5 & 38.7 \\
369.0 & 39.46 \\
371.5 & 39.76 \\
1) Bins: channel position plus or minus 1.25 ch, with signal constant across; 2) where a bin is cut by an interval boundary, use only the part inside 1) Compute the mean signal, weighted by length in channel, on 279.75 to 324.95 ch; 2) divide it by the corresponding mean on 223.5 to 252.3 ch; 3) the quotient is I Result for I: 1.20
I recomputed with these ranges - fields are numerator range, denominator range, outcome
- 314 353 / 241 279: 1.27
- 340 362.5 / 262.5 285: 1.07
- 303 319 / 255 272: 1.16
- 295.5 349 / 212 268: 1.17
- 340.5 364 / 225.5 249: 1.18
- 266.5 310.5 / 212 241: 0.98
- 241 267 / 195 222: 0.71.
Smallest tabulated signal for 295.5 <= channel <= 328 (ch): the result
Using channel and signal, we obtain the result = 38.24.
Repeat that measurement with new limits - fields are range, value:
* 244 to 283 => 20.13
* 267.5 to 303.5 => 35.5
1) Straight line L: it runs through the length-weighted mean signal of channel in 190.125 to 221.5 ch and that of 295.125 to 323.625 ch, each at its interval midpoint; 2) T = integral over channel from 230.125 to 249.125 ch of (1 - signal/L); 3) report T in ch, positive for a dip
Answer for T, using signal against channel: 3.9 ch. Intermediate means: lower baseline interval 40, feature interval 31.5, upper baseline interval 39.1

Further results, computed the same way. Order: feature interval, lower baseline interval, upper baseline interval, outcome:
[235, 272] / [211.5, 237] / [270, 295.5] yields 7.2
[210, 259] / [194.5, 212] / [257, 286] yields 6.0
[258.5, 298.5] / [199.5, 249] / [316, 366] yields 1.5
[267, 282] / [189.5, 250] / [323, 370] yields 0.7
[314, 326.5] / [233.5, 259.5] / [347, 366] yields -1.4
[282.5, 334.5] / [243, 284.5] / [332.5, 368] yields -4.8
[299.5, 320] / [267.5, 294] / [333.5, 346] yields -0.6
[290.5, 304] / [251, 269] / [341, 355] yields -1.5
